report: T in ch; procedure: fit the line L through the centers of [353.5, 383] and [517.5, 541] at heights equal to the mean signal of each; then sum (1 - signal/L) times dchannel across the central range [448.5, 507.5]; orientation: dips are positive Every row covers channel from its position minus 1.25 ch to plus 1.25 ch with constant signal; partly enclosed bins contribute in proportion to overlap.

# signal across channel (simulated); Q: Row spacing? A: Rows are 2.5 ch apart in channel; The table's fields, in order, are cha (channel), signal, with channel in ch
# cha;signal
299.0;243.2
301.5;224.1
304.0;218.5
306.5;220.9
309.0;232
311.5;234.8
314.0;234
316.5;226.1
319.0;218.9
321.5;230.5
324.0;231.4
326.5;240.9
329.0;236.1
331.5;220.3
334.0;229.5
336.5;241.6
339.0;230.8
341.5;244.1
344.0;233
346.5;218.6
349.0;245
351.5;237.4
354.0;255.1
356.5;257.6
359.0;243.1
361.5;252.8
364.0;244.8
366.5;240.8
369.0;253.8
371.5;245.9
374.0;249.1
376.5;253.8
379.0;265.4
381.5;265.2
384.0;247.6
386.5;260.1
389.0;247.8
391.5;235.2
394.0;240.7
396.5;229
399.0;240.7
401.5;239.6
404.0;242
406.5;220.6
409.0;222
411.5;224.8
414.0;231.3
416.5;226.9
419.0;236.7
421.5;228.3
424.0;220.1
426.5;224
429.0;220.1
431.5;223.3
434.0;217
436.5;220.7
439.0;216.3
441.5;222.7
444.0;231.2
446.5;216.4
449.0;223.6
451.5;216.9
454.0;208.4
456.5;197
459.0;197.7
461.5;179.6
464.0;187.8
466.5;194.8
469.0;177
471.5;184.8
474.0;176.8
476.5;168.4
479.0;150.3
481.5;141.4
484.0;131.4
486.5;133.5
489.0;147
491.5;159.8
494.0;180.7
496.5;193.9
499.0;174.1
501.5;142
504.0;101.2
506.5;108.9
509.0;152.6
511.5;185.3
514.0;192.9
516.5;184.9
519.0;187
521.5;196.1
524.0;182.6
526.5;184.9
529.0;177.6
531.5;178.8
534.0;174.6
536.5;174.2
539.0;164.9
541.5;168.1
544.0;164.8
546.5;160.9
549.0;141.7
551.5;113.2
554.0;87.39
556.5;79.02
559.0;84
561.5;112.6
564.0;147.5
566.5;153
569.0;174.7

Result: 9.9 ch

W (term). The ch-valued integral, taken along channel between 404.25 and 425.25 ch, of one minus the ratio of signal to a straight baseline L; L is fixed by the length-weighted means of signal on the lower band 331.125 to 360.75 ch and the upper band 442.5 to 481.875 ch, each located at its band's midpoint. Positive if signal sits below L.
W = -1.6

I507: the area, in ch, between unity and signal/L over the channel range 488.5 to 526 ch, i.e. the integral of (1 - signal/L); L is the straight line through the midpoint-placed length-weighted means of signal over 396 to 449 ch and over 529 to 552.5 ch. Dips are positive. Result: 2.6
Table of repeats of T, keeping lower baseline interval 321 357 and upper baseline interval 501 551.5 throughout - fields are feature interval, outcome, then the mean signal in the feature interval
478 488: 2.3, 139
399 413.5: -1.4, 231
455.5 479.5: 0.7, 182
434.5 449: -1.8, 221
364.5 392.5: -3.8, 251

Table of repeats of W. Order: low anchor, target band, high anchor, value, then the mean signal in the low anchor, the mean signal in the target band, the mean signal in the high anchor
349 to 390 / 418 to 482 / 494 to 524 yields -0.2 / 251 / 204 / 167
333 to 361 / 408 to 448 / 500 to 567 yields -4.4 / 240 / 224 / 152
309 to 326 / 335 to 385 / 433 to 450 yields -4.2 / 230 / 246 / 221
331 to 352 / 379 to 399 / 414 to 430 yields -1.6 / 234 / 247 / 227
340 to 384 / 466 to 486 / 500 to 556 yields 2.5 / 247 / 163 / 159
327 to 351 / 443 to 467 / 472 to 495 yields -4.9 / 234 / 205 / 155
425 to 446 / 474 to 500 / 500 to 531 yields 3.8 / 222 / 159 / 167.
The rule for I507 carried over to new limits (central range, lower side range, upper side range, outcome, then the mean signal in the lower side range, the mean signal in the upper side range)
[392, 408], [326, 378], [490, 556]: -1.16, 242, 162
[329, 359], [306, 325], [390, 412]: -0.97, 229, 233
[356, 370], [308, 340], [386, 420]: -0.91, 231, 235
